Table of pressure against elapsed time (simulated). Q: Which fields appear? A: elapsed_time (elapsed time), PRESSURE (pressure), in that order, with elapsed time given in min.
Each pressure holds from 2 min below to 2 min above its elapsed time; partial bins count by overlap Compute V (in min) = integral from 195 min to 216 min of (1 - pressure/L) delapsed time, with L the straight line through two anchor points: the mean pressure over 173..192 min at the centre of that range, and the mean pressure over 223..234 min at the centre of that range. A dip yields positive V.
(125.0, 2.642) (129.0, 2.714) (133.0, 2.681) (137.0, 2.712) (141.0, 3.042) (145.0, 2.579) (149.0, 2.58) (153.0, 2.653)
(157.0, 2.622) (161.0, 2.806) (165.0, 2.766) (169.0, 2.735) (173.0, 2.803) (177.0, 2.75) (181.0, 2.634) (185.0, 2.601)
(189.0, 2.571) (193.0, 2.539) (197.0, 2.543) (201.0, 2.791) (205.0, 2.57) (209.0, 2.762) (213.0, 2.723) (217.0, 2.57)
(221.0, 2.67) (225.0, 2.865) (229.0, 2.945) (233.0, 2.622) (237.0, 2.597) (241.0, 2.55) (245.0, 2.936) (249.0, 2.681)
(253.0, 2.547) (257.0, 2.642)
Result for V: 0.5 min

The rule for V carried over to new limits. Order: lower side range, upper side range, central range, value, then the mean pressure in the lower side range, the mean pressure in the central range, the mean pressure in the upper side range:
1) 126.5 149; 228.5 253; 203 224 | 0.3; 2.73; 2.67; 2.69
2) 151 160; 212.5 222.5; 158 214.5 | -0.7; 2.66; 2.68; 2.64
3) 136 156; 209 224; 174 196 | 0.6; 2.71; 2.62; 2.68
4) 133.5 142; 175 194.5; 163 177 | -0.4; 2.82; 2.77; 2.62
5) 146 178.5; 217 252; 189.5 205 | 0.6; 2.71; 2.61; 2.72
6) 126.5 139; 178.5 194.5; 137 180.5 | -1.3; 2.7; 2.73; 2.59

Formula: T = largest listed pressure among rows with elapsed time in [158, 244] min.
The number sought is 2.945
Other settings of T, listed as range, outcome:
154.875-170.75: 2.806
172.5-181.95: 2.803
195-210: 2.791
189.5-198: 2.543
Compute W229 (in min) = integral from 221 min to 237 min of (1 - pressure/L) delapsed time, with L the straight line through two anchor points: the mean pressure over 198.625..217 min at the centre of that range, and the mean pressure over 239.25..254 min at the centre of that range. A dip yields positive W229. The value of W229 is -0.45 min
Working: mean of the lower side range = 2.69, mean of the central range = 2.77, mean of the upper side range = 2.69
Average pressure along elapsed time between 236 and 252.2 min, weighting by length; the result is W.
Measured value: 2.69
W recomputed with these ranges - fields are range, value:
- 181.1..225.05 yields 2.64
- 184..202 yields 2.6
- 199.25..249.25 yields 2.71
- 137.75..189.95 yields 2.71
